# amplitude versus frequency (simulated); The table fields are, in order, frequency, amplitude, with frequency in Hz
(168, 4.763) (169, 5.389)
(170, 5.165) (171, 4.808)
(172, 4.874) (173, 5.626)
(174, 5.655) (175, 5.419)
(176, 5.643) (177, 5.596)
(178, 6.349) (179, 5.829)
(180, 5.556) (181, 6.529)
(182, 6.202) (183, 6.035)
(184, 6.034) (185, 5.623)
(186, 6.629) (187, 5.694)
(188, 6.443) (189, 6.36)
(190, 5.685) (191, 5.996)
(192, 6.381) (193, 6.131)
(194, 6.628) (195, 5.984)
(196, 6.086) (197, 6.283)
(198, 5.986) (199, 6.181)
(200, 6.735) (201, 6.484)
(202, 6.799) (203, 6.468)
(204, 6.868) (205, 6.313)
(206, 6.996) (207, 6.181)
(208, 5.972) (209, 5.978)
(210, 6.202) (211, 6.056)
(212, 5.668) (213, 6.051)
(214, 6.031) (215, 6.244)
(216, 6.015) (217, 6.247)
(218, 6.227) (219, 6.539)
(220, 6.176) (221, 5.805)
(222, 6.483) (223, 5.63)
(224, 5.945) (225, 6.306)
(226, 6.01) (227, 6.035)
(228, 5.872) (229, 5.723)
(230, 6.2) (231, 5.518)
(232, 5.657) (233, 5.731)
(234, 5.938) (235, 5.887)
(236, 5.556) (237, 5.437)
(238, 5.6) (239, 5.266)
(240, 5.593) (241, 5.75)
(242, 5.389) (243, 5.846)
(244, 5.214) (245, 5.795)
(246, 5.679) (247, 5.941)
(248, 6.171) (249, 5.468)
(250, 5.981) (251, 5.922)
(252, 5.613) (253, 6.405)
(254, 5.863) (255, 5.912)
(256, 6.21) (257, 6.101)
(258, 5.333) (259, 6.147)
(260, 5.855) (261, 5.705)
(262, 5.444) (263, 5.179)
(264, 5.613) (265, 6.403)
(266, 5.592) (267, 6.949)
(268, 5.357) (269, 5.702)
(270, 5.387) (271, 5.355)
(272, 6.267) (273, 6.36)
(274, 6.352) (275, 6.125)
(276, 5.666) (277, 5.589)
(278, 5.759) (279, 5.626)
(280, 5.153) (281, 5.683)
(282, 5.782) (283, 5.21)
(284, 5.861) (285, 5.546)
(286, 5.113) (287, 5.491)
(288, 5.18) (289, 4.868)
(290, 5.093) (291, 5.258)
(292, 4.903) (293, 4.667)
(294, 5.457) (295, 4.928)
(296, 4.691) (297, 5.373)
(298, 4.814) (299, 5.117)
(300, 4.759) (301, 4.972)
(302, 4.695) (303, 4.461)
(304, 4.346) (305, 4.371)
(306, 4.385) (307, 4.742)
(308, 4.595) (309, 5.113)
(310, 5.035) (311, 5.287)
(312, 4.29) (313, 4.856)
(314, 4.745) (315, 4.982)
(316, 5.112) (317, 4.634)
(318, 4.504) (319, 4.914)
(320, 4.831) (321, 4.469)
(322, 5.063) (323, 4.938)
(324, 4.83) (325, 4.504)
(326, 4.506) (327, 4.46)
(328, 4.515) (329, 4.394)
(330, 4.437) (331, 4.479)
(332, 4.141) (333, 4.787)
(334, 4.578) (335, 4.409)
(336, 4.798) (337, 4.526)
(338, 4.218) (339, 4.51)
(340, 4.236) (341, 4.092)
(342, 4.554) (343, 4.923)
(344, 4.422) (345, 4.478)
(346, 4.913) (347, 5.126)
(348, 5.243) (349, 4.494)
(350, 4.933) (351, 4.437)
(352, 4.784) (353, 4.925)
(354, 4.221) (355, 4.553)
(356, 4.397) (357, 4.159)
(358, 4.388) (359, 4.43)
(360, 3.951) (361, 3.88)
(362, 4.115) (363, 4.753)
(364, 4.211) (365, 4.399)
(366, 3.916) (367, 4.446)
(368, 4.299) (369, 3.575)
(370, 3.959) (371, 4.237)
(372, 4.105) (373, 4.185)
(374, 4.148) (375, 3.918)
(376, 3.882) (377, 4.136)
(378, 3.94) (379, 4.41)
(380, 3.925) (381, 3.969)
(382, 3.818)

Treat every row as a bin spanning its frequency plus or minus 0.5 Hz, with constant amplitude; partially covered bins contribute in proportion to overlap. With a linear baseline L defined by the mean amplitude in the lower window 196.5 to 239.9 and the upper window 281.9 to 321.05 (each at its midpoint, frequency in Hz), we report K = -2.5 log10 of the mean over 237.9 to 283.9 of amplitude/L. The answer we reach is -0.06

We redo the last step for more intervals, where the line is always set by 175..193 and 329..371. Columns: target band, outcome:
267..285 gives -0.121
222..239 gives -0.046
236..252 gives -0.043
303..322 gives 0.013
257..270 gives -0.100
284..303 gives -0.017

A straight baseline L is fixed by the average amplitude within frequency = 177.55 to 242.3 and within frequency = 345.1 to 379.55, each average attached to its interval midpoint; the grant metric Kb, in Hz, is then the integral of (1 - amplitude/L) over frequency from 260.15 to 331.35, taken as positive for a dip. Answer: -0.6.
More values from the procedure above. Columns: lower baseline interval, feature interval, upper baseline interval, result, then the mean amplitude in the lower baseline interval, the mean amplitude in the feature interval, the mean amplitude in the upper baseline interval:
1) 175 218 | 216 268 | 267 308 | -1.3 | 6.16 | 5.86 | 5.27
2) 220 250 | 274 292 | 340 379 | -0.8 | 5.78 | 5.48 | 4.36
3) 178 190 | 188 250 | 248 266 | -0.6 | 6.08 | 6.03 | 5.84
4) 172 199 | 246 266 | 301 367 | -2.0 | 6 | 5.85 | 4.58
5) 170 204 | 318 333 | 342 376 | 0.3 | 6.02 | 4.61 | 4.39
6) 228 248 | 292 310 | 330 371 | 0.7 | 5.69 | 4.8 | 4.44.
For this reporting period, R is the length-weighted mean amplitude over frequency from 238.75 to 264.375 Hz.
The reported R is 5.75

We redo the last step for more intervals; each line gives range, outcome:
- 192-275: 5.98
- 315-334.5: 4.65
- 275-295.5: 5.36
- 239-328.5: 5.32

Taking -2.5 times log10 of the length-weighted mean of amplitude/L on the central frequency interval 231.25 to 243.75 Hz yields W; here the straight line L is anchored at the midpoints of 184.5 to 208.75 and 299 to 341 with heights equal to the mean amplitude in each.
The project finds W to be 0.02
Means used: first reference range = 6.28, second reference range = 4.64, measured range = 5.63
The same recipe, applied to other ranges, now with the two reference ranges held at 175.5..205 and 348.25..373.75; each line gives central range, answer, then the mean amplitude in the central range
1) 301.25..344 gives 0.026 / 4.63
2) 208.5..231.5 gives -0.034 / 6.04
